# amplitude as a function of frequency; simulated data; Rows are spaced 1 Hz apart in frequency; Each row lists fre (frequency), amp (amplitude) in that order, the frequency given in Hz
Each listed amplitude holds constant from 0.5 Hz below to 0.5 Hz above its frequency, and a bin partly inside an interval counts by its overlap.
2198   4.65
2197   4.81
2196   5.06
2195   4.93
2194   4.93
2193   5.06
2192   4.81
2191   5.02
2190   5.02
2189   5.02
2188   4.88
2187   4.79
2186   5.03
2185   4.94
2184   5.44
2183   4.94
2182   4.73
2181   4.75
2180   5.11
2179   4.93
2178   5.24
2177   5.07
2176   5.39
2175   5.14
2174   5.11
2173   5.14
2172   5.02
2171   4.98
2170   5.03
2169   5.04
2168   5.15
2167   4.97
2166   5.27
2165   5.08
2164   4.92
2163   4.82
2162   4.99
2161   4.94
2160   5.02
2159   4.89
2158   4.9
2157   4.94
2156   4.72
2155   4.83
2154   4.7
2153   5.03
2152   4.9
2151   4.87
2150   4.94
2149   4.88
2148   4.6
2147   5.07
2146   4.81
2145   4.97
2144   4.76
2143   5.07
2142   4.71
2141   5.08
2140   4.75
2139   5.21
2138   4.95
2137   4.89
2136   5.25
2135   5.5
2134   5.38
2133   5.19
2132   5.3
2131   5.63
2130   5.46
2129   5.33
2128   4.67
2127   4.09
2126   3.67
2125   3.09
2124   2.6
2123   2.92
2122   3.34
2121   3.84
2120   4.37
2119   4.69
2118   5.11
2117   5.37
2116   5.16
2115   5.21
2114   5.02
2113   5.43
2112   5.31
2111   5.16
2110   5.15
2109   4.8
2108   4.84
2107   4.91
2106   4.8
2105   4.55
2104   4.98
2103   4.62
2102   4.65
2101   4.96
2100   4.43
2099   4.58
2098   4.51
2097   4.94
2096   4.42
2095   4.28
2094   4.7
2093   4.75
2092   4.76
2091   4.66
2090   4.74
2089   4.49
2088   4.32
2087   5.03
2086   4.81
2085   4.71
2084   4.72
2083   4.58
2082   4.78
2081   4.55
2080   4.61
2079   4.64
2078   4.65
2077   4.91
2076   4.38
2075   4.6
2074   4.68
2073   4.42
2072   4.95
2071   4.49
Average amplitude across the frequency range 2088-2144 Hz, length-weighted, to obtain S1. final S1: 4.73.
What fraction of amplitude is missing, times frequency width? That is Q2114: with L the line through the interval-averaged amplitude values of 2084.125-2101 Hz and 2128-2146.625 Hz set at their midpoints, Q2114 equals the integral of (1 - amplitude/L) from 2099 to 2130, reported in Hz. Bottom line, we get 1.80 Hz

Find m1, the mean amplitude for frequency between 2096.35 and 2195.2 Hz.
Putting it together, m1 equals 4.87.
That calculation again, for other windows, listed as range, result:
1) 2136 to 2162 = 4.91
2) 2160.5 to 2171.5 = 5.02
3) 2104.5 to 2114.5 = 5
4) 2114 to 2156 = 4.74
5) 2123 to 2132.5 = 4.35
